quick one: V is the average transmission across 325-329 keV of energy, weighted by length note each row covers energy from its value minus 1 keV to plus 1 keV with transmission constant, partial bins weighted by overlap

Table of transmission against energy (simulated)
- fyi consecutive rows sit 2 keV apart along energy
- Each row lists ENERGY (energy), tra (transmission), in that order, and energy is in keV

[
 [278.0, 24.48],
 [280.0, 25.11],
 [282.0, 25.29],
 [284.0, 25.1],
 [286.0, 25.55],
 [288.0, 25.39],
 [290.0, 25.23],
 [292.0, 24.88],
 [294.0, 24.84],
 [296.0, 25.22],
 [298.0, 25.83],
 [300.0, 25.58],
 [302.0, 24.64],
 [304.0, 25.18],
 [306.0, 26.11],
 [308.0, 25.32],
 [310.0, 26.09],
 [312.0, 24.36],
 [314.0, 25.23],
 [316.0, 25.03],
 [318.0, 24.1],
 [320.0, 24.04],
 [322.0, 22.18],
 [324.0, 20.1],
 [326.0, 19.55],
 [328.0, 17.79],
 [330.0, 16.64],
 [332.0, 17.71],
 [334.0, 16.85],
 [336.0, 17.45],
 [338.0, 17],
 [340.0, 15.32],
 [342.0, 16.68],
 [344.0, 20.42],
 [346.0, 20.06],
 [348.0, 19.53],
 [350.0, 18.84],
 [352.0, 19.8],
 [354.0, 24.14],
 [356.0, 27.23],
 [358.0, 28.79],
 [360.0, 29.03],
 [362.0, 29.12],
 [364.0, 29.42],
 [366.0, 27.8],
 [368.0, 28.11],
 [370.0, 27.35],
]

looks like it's 18.7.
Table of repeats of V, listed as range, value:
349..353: 19.3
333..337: 17.1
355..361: 28.3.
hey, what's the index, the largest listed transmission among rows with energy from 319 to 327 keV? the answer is 24.04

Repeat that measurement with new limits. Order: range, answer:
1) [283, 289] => 25.55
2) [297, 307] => 26.11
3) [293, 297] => 25.22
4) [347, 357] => 27.23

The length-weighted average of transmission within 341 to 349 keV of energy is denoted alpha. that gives 19.2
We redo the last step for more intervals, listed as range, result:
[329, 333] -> 17.2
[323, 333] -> 18.4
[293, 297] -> 25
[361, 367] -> 28.8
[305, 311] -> 25.8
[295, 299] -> 25.5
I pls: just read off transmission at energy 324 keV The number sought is 20.1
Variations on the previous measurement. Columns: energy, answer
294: 24.84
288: 25.39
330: 16.64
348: 19.53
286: 25.55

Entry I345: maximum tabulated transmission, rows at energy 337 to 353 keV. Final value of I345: 20.42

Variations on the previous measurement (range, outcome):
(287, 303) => 25.83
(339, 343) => 16.68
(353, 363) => 29.12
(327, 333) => 17.79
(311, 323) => 25.23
